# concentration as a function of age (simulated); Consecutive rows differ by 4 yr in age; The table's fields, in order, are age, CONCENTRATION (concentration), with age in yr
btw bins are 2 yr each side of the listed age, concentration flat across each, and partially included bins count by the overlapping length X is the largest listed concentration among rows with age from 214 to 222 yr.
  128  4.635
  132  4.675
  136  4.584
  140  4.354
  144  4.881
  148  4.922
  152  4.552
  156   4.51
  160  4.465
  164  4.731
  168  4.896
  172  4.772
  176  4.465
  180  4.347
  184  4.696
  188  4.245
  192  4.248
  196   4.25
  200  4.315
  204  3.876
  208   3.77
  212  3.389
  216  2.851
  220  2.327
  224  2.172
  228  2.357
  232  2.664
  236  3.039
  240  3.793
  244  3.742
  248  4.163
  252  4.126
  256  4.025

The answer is 2.851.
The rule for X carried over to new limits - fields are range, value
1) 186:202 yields 4.315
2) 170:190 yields 4.772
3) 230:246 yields 3.793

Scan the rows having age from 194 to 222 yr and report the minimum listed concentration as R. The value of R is 2.327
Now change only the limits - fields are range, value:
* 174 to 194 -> 4.245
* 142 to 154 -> 4.552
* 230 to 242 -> 2.664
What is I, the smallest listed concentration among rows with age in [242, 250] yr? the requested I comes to 3.742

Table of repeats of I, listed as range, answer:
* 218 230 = 2.172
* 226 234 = 2.357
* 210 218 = 2.851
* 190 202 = 4.248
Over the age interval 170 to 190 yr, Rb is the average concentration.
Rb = 4.5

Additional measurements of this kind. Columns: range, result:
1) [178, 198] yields 4.36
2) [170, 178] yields 4.62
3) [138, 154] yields 4.68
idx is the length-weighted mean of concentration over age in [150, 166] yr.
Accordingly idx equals 4.56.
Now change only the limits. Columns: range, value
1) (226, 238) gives 2.69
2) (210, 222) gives 2.86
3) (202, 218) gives 3.47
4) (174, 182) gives 4.41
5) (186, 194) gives 4.25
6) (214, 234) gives 2.47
